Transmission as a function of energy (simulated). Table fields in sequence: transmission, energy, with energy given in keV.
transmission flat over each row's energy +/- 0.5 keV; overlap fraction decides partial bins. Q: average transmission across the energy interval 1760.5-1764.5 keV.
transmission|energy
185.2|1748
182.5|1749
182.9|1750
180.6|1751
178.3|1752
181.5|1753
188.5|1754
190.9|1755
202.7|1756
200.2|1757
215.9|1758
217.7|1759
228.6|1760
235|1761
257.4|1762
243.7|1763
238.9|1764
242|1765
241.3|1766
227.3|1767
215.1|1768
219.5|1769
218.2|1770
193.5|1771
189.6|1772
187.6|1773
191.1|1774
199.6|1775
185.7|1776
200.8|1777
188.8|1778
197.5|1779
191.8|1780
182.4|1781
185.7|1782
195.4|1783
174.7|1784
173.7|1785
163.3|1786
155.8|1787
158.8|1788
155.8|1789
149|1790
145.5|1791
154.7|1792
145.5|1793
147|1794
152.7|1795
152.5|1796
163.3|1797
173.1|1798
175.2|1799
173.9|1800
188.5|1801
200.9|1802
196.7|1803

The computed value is 244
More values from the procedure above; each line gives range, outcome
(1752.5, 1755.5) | 187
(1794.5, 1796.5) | 153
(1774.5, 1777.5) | 195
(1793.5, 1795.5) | 150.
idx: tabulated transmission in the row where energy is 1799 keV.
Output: 175.2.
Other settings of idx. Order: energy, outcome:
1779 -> 197.5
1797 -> 163.3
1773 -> 187.6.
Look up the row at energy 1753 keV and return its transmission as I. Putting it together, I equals 181.5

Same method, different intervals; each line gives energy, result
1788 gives 158.8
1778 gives 188.8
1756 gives 202.7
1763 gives 243.7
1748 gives 185.2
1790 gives 149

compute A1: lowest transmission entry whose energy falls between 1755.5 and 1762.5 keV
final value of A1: 200.2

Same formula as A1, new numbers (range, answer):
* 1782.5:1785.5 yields 173.7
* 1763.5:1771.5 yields 193.5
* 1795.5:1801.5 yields 152.5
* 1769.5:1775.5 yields 187.6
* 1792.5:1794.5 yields 145.5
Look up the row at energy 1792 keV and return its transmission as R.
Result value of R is 154.7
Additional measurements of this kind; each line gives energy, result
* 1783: 195.4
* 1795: 152.7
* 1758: 215.9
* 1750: 182.9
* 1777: 200.8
